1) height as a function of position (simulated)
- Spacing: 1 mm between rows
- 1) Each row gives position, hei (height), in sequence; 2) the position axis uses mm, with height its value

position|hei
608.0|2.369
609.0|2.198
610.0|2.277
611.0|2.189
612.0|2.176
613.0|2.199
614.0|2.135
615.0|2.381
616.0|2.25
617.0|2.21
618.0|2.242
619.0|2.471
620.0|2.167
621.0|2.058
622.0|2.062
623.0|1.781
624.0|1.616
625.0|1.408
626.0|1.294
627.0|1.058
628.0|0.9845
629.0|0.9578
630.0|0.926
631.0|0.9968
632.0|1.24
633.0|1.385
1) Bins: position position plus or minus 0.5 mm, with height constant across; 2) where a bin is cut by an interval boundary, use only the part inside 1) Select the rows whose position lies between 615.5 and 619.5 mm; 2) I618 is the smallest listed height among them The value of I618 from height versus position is 2.21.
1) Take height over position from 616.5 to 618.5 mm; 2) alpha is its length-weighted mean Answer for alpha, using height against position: 2.23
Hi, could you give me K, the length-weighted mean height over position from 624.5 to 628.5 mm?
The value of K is 1.19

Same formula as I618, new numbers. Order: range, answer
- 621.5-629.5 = 0.9578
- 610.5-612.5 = 2.176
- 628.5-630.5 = 0.926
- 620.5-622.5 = 2.058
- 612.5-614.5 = 2.135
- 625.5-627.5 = 1.058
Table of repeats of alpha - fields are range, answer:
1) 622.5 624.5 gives 1.7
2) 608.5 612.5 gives 2.21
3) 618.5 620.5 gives 2.32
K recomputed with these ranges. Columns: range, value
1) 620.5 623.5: 1.97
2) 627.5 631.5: 0.966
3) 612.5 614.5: 2.17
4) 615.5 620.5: 2.27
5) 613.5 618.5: 2.24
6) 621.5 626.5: 1.63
